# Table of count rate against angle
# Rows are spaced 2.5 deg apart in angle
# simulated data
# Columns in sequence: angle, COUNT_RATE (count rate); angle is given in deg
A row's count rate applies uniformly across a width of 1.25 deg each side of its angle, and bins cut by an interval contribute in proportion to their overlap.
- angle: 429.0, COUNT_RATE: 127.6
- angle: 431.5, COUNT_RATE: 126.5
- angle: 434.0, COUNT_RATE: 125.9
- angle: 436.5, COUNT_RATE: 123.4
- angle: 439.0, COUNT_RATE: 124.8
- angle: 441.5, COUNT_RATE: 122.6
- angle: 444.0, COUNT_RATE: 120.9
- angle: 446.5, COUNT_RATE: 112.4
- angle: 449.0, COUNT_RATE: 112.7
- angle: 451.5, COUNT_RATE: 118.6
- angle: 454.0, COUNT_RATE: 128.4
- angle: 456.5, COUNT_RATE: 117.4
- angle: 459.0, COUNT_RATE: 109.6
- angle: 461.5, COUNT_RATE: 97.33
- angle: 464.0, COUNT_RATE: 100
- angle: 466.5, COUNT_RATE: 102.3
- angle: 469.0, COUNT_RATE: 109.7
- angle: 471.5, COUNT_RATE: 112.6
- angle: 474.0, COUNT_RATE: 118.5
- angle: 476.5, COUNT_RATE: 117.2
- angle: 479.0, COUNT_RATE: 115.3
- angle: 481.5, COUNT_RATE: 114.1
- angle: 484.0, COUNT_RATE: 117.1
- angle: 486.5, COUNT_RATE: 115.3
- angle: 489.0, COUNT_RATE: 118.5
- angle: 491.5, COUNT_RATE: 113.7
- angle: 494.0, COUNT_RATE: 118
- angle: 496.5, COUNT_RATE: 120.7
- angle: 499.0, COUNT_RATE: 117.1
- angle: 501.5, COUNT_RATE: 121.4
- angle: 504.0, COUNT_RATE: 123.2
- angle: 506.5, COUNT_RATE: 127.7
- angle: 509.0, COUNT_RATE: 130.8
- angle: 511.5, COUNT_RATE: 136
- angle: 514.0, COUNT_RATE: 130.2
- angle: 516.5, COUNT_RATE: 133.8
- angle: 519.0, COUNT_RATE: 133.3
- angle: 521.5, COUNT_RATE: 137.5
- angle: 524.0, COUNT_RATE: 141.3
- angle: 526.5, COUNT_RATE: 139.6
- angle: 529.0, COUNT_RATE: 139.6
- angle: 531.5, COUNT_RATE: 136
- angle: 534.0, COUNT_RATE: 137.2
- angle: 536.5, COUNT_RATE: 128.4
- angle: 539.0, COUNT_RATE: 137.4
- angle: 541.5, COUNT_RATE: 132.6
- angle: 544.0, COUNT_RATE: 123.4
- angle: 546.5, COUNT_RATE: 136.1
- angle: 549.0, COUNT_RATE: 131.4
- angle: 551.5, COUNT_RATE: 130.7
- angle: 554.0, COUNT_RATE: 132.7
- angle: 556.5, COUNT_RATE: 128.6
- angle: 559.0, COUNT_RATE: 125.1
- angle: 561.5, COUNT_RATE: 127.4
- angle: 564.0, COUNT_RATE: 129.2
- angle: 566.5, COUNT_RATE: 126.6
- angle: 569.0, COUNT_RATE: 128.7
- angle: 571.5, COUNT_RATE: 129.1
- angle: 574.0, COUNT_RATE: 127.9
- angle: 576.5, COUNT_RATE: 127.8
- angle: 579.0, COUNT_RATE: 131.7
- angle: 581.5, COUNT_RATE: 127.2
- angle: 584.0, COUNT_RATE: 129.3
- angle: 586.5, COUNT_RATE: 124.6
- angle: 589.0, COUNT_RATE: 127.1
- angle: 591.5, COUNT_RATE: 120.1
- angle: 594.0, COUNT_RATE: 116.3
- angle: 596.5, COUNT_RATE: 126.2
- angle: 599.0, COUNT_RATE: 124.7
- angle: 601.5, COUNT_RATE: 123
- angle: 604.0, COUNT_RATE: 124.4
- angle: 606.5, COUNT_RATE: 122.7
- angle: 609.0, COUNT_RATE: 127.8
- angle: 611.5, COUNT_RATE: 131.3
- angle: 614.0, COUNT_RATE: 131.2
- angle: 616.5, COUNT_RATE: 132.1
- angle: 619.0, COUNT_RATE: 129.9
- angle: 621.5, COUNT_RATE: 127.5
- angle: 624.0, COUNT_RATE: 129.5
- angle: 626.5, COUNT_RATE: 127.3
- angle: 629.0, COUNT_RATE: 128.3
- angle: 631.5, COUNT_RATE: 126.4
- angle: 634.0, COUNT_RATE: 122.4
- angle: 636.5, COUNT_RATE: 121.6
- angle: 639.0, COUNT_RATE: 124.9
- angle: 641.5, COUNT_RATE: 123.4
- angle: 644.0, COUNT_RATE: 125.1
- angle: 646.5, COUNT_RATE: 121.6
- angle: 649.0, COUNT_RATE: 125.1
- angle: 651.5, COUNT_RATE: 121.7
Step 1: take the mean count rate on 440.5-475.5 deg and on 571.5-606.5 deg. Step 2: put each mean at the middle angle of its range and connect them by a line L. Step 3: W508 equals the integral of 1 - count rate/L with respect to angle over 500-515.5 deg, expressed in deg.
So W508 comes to -1.4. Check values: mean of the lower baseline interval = 113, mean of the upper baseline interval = 125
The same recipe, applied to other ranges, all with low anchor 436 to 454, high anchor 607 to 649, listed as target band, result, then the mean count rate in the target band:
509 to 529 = -2.2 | 136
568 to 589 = -0.6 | 128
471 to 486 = 0.6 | 116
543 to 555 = -0.7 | 131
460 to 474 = 1.7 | 106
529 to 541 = -1.2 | 135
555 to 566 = -0.3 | 128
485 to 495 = 0.4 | 116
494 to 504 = 0.2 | 120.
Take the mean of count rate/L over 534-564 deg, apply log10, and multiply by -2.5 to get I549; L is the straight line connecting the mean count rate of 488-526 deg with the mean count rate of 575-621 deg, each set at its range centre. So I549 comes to -0.031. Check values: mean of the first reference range 127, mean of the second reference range 127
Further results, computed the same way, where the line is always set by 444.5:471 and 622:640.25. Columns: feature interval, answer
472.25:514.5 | -0.059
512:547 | -0.151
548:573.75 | -0.079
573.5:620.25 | -0.032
